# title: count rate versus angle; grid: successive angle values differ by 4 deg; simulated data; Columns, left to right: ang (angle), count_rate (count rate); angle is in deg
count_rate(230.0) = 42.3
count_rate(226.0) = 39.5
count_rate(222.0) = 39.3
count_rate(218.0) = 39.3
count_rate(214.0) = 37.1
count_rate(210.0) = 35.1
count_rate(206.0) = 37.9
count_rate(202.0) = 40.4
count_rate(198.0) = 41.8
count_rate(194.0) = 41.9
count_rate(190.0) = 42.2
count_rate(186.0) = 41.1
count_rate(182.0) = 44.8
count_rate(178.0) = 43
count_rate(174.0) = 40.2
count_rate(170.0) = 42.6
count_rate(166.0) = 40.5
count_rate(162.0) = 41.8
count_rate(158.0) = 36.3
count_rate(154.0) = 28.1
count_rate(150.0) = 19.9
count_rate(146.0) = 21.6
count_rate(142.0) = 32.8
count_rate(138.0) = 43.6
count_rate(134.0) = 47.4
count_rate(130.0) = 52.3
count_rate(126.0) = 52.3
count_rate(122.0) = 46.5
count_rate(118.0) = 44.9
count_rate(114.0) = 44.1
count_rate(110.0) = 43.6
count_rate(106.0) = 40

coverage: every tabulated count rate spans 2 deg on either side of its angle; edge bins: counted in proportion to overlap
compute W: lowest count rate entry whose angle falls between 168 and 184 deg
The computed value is 40.2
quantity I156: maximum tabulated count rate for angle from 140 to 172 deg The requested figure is 42.6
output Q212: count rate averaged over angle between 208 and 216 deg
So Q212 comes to 36.1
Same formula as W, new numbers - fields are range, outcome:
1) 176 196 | 41.1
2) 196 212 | 35.1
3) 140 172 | 19.9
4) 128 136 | 47.4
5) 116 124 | 44.9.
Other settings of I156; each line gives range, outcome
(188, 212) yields 42.2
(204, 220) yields 39.3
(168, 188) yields 44.8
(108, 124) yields 46.5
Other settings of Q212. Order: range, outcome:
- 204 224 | 37.7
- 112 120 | 44.5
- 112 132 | 48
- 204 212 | 36.5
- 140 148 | 27.2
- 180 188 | 43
